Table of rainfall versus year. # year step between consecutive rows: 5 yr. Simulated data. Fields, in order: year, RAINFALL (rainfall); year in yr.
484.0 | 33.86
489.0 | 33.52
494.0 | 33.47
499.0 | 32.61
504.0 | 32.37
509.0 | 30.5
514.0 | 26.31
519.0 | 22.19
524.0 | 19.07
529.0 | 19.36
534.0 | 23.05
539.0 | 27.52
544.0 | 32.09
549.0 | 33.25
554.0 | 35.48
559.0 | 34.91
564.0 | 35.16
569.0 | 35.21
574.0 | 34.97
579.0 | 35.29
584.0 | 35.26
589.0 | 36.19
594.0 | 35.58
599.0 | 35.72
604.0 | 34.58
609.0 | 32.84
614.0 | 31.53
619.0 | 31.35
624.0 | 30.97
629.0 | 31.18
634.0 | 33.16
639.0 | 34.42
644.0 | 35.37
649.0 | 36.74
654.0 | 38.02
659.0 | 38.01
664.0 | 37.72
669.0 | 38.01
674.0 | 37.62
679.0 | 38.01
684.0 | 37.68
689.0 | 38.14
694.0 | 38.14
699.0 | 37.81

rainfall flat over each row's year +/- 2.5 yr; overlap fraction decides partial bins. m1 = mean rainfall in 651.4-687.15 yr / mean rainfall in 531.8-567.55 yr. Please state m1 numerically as 1.19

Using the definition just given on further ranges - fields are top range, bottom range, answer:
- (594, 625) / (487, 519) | 1.08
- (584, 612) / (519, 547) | 1.44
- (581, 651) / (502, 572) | 1.17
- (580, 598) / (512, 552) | 1.40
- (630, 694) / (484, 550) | 1.31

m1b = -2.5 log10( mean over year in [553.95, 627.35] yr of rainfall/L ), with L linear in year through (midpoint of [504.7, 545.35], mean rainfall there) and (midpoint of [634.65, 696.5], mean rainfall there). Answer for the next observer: -0.12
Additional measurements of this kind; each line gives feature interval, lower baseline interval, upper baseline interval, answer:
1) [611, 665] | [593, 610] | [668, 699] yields 0.06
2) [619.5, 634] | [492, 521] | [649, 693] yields 0.13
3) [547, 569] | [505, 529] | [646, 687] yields -0.23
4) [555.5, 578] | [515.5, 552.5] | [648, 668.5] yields -0.22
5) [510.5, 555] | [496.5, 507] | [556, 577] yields 0.27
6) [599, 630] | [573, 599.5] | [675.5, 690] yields 0.12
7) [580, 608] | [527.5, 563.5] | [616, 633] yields -0.15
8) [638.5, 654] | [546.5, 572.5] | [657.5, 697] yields 0.03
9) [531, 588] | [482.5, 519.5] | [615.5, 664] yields -0.01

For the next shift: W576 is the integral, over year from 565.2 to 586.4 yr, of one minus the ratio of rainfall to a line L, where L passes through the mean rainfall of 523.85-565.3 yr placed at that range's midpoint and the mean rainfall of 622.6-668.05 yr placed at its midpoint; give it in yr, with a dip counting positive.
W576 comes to -2.8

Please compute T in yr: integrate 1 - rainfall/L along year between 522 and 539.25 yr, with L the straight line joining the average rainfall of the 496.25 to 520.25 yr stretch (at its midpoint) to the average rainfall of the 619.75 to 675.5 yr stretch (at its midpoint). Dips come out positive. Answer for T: 4.9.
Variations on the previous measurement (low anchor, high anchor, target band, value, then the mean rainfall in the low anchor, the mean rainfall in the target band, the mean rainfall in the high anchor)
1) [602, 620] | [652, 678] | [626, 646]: 0.94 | 32.6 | 33.4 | 37.9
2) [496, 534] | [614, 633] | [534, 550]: -1.27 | 26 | 29.5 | 31.4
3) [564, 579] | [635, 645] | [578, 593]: -0.25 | 35.1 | 35.6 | 34.6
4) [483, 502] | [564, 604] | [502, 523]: 4.12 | 33.3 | 27.1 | 35.4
